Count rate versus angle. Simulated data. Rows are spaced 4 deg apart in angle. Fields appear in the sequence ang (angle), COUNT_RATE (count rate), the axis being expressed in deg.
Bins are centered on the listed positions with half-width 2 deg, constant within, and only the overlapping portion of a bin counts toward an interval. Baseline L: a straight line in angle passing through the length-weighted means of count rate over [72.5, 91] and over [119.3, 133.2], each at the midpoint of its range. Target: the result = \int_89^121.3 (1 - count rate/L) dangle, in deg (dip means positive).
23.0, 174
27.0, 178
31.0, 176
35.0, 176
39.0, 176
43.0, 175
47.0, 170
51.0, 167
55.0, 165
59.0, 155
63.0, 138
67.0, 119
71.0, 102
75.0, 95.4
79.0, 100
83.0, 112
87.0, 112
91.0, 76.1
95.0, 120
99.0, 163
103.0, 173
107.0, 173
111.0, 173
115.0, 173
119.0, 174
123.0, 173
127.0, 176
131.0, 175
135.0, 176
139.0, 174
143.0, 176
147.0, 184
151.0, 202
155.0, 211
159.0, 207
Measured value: -2.8 deg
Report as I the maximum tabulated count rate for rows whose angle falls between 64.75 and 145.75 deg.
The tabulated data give 176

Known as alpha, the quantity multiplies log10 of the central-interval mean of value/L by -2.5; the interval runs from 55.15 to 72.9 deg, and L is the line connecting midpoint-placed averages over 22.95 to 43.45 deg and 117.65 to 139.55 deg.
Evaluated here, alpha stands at 0.31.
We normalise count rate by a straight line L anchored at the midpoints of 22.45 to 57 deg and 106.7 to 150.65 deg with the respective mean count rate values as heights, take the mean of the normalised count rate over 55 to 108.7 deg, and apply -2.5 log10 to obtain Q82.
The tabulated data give 0.343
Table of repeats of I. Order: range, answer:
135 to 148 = 184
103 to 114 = 173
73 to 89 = 112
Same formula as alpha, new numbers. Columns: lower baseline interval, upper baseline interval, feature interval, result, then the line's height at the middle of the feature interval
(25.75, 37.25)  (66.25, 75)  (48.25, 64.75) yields -0.19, 131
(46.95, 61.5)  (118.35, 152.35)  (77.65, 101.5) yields 0.42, 170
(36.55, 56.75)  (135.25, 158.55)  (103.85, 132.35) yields 0.06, 184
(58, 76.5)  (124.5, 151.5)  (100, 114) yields -0.13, 154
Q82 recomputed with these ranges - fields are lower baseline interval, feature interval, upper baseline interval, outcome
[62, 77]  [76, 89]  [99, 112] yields 0.24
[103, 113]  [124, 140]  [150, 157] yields 0.09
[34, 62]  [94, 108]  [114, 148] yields 0.09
